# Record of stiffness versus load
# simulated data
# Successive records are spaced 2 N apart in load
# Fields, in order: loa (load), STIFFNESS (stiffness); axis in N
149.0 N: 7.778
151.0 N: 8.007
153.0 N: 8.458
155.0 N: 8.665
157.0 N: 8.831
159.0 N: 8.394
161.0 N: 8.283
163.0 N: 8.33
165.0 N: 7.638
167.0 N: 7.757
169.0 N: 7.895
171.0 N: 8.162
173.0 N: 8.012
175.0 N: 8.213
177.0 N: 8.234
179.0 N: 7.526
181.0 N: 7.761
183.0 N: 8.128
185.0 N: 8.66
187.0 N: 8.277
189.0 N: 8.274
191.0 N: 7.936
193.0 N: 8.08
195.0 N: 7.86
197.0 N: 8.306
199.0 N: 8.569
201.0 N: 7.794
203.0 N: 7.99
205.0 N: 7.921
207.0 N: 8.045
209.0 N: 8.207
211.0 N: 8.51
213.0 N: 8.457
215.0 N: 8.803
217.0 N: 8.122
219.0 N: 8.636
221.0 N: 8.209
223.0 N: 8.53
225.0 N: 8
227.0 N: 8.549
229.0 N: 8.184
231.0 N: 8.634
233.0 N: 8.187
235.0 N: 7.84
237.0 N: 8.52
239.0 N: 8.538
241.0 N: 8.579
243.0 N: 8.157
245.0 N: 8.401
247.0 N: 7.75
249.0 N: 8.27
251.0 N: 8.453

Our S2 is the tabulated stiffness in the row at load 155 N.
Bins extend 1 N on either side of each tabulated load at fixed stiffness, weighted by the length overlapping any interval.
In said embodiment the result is 8.665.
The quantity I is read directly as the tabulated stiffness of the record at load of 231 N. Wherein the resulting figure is 8.634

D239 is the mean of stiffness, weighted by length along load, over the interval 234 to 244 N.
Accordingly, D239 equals 8.33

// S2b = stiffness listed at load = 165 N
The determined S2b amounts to 7.638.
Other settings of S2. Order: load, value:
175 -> 8.213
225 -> 8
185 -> 8.66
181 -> 7.761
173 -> 8.012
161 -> 8.283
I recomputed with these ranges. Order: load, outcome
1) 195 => 7.86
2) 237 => 8.52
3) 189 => 8.274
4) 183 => 8.128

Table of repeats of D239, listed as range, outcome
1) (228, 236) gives 8.21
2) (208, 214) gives 8.39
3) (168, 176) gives 8.07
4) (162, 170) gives 7.9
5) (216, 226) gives 8.3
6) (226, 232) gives 8.46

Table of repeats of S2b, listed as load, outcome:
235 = 7.84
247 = 7.75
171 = 8.162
